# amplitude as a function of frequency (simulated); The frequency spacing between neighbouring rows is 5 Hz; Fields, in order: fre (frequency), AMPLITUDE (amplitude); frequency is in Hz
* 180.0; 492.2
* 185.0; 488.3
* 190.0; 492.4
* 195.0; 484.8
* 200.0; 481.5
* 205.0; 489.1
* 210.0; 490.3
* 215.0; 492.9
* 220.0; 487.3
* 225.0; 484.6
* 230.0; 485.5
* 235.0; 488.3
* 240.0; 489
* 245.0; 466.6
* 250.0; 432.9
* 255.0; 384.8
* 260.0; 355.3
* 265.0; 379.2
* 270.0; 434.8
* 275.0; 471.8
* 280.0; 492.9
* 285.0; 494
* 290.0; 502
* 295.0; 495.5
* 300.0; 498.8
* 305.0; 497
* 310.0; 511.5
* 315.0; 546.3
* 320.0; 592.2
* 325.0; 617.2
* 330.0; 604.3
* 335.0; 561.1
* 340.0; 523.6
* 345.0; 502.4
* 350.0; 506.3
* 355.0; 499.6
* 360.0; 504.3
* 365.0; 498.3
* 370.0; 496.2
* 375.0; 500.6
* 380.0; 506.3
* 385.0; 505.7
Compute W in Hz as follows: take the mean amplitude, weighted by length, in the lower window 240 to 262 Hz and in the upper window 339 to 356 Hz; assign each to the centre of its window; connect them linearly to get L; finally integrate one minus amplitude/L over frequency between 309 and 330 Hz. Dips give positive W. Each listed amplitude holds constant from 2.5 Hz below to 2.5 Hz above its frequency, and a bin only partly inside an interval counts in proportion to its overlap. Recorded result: -4.0 Hz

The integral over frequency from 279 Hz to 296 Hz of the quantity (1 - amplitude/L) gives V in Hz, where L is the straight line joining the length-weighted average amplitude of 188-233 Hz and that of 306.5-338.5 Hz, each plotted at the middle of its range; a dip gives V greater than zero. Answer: 1.5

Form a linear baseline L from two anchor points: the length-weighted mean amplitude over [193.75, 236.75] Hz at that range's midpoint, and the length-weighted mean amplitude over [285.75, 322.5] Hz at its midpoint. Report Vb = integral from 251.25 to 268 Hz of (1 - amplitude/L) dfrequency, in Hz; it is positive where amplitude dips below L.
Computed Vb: 4.1 Hz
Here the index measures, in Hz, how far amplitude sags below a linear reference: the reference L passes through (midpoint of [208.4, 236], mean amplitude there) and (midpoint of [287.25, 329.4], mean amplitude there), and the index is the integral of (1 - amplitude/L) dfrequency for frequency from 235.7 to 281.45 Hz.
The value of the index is 6.6 Hz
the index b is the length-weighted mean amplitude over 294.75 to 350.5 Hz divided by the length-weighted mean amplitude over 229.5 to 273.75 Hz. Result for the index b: 1.2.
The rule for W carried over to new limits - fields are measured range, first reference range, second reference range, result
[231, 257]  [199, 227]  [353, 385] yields 1.9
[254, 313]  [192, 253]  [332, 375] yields 3.9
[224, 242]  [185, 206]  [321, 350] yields 0.7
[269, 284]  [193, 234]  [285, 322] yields 1.1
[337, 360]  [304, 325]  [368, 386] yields 0.6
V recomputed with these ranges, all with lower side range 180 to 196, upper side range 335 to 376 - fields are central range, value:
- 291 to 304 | 0.1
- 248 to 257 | 1.6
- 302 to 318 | -0.6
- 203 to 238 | 0.3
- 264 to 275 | 1.6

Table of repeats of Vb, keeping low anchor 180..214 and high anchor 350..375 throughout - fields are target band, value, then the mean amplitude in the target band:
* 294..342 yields -4.8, 547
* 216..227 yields 0.1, 487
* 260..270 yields 2.2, 387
